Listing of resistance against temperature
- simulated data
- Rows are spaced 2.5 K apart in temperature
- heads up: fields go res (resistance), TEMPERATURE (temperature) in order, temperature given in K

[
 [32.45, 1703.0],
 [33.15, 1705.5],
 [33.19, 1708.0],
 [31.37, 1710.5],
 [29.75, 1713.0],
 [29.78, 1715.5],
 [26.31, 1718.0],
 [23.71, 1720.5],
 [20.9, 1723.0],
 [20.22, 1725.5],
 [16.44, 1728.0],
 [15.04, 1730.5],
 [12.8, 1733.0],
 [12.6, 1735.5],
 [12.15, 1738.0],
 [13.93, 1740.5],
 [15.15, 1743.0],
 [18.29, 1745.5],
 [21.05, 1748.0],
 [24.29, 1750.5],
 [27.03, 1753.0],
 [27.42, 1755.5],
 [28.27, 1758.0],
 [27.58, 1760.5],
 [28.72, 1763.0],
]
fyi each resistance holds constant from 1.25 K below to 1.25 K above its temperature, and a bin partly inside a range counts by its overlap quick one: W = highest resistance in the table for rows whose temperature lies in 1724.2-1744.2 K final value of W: 20.22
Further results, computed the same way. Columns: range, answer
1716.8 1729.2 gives 26.31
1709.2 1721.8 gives 31.37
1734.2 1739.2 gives 12.6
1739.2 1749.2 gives 21.05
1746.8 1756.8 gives 27.42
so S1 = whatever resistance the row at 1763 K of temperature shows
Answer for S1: 28.72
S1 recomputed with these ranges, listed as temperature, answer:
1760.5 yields 27.58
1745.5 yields 18.29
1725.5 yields 20.22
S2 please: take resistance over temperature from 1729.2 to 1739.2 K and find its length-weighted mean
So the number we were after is 13.2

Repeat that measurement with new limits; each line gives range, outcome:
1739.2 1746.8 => 15.8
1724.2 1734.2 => 16.2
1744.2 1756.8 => 23.6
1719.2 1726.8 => 21.6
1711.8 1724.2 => 26.1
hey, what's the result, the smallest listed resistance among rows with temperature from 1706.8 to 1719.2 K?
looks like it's 26.31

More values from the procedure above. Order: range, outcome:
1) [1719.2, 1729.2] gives 16.44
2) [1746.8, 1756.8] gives 21.05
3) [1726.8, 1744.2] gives 12.15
